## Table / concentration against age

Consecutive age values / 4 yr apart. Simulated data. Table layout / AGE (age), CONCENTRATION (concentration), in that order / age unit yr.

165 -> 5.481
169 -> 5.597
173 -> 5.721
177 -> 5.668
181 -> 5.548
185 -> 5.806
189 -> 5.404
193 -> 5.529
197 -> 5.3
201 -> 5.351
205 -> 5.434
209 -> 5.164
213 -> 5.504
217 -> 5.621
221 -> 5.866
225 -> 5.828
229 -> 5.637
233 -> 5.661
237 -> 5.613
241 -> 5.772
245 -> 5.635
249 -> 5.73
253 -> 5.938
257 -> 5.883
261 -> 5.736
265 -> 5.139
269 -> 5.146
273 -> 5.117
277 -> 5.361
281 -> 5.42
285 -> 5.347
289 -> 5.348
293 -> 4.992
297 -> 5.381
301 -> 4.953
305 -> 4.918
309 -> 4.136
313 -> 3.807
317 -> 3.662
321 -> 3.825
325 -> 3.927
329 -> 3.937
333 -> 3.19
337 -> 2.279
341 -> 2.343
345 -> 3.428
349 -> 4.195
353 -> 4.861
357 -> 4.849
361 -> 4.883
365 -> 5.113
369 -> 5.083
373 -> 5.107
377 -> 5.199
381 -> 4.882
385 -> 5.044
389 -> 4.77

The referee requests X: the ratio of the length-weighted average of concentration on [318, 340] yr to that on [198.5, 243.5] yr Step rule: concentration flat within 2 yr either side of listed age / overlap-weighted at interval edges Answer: 0.6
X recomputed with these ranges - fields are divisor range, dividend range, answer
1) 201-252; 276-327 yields 0.83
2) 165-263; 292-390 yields 0.77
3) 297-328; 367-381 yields 1.20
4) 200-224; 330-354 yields 0.61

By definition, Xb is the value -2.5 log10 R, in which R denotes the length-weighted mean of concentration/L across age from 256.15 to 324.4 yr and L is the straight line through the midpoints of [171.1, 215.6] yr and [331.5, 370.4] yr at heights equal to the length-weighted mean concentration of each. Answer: -0.072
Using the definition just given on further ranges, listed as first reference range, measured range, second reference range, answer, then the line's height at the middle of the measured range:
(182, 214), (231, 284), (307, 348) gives -0.22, 4.53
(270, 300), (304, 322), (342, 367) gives 0.22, 4.94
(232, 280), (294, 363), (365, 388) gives 0.28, 5.25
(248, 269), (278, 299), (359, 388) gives 0.04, 5.48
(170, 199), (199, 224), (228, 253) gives 0.02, 5.63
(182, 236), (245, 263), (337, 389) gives -0.11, 5.24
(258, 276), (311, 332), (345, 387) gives 0.31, 5.06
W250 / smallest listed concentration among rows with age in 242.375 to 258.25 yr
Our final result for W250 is 5.635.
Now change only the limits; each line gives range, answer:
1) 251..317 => 3.662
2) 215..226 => 5.621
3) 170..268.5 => 5.139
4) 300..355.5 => 2.279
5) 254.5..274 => 5.117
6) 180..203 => 5.3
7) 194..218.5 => 5.164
